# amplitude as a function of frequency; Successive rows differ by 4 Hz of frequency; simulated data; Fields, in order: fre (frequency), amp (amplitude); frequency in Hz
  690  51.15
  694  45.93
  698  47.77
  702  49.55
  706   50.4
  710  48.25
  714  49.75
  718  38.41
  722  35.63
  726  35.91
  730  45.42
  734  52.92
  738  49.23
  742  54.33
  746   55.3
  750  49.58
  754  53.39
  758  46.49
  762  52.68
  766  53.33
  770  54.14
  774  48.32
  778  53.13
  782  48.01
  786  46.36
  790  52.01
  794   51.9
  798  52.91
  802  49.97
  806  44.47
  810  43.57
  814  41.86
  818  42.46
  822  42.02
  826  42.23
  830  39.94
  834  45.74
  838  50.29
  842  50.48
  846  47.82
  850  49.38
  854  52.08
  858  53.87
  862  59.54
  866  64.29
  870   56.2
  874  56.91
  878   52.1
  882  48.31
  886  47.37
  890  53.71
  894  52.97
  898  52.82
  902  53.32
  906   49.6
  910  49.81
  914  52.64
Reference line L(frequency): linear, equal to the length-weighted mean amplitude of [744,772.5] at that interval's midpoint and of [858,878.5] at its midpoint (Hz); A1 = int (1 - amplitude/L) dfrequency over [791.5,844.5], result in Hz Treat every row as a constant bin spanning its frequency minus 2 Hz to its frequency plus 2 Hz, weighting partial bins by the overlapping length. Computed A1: 8.7 Hz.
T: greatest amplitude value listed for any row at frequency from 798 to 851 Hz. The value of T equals 52.91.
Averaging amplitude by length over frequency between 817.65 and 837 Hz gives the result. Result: 42.9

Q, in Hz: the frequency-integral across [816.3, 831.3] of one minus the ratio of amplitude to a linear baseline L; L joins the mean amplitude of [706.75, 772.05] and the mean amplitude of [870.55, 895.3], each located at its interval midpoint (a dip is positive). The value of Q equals 2.63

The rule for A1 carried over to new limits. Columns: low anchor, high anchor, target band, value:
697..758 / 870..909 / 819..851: 3.1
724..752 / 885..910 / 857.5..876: -2.7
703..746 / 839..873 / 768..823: 2.8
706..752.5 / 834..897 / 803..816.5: 1.8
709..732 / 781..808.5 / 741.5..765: -3.5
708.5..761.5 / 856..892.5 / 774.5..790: 0.1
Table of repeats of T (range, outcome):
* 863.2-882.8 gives 64.29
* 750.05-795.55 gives 54.14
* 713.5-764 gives 55.3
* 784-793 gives 52.01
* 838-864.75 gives 59.54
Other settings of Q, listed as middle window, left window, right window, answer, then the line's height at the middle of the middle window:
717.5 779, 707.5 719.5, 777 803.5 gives -0.9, 48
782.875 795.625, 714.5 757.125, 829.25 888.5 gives -0.2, 49.2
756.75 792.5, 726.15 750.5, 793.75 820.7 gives -1.9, 48.1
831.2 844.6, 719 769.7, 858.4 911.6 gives 1.0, 52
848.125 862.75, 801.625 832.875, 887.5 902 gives -1.6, 47.9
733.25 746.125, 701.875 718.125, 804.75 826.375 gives -1.7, 46.5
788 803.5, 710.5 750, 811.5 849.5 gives -2.1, 45.5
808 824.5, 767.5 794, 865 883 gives 3.1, 52.4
